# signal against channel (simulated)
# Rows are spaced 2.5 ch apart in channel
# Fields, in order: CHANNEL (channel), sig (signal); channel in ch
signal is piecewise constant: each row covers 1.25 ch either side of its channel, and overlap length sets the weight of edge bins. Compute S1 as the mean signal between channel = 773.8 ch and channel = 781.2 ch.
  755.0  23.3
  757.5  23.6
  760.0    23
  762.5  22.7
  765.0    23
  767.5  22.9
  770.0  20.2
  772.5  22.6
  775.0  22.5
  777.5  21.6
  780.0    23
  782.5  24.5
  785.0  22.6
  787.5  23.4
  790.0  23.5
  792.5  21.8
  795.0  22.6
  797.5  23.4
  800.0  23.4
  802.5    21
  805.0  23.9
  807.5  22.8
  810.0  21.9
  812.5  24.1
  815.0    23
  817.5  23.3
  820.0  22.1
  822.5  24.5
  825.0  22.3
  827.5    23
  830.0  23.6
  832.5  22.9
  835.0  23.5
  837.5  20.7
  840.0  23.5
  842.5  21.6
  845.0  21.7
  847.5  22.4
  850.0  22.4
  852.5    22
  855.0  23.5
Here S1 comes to 22.4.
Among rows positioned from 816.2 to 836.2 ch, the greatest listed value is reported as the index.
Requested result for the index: 24.5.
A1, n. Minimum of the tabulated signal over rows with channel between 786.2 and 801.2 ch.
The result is 21.8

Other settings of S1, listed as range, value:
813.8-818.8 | 23.1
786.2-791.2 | 23.4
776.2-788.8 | 23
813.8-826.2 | 23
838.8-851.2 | 22.3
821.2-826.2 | 23.4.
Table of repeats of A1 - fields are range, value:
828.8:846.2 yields 20.7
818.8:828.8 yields 22.1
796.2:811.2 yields 21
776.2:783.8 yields 21.6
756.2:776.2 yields 20.2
